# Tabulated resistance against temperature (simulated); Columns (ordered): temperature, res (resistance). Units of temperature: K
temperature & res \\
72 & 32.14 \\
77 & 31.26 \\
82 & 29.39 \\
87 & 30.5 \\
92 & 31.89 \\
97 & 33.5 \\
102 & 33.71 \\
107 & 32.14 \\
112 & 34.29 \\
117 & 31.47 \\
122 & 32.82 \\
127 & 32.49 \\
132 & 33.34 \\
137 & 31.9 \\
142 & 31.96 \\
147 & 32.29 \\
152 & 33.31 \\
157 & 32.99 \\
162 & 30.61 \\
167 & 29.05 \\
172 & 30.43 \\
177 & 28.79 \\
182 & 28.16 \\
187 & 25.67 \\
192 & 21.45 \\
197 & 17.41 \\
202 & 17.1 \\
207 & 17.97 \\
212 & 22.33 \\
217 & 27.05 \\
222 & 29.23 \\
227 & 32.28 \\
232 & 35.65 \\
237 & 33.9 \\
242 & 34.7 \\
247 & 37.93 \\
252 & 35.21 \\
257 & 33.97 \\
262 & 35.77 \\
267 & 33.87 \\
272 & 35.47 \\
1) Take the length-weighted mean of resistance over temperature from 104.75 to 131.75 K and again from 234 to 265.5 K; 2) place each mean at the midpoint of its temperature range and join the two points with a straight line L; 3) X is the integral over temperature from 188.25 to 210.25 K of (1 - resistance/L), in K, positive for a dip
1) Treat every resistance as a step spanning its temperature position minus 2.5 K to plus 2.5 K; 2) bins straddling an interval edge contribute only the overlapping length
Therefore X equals 9.78 K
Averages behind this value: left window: 32.7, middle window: 19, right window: 35.2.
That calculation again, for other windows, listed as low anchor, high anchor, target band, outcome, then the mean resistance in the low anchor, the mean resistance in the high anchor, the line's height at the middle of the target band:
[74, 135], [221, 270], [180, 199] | 5.9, 32.2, 34.4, 33.5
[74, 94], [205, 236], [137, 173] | -2.9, 30.8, 27.9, 29.3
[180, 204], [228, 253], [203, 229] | 3.3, 21.9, 35.3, 28.5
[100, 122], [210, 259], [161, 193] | 4.6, 32.9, 32.3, 32.6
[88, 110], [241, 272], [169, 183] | 1.9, 32.7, 35.3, 34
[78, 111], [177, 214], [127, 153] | -4.8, 31.9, 21.9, 27.4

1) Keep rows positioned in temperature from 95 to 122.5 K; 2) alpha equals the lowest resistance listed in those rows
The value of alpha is 31.47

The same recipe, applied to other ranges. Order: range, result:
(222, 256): 29.23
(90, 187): 25.67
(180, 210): 17.1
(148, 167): 29.05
